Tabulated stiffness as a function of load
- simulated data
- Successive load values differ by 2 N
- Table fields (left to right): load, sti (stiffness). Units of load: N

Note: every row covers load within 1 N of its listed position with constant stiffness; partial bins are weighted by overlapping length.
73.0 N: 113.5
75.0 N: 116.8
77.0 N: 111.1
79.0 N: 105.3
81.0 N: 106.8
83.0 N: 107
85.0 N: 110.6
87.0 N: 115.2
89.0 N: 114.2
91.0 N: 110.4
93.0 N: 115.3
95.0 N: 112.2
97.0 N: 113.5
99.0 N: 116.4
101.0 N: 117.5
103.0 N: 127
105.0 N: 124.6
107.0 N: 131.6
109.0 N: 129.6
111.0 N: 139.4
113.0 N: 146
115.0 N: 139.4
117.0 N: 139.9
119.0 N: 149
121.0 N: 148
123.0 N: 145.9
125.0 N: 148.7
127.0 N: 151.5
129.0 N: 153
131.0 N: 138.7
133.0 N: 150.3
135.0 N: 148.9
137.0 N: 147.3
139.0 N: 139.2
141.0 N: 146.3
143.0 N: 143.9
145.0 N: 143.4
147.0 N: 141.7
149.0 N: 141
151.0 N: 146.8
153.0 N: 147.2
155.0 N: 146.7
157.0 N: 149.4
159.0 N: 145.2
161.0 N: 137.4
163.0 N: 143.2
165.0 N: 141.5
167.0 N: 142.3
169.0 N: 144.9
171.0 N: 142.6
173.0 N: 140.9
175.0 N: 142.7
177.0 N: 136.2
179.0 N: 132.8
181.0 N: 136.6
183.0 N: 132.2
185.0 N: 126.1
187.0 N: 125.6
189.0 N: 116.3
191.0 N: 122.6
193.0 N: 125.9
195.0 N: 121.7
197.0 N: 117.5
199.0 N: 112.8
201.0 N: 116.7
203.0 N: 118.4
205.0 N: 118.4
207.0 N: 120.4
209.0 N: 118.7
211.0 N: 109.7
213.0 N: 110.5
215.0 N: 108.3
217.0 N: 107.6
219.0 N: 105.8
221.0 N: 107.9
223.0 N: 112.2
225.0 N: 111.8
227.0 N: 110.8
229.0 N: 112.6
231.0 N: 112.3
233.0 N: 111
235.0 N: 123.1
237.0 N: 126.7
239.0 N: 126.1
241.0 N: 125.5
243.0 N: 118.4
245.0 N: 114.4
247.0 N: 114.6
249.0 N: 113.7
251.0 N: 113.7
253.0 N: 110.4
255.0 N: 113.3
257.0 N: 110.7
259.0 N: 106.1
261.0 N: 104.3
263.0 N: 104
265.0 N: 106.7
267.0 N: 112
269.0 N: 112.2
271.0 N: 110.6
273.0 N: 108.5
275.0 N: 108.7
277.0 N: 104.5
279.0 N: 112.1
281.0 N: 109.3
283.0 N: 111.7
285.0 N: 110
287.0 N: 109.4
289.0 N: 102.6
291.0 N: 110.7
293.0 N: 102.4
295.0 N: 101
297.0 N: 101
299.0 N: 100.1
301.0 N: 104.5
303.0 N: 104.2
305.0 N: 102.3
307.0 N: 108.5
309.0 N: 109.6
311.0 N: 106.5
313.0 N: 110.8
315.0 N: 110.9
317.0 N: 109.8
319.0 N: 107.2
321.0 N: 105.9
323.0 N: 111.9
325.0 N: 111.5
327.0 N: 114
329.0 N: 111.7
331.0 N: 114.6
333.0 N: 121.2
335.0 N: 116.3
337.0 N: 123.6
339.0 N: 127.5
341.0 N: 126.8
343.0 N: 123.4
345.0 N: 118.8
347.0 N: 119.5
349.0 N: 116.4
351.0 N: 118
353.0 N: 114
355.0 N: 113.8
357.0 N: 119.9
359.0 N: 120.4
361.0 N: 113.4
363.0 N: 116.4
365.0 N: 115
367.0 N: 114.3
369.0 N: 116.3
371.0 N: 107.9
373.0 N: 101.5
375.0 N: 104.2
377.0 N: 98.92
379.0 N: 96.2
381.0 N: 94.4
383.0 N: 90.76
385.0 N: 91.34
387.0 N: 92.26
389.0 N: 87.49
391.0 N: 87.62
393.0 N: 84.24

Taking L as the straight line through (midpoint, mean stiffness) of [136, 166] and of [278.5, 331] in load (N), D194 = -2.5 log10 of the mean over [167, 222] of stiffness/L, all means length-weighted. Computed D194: 0.09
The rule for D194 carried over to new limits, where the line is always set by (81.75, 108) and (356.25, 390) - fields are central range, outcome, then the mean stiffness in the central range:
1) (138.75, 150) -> -0.241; 143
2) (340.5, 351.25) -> -0.140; 120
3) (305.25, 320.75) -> -0.014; 109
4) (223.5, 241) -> -0.062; 117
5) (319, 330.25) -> -0.040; 111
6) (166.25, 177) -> -0.247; 142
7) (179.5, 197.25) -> -0.118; 125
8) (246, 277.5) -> -0.003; 110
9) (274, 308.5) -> 0.020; 106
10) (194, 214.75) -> -0.042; 116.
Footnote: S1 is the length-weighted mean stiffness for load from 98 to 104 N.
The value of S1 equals 120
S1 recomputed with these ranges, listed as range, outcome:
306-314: 109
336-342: 126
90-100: 114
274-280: 108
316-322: 108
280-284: 110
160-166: 141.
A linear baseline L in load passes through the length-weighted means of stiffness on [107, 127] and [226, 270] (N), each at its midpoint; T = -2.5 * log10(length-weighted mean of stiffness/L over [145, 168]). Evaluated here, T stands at -0.08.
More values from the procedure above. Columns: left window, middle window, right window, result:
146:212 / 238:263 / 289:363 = 0.08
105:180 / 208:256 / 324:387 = 0.14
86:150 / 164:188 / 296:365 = -0.06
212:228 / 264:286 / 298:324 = -0.02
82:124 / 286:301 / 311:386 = 0.11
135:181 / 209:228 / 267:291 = 0.15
